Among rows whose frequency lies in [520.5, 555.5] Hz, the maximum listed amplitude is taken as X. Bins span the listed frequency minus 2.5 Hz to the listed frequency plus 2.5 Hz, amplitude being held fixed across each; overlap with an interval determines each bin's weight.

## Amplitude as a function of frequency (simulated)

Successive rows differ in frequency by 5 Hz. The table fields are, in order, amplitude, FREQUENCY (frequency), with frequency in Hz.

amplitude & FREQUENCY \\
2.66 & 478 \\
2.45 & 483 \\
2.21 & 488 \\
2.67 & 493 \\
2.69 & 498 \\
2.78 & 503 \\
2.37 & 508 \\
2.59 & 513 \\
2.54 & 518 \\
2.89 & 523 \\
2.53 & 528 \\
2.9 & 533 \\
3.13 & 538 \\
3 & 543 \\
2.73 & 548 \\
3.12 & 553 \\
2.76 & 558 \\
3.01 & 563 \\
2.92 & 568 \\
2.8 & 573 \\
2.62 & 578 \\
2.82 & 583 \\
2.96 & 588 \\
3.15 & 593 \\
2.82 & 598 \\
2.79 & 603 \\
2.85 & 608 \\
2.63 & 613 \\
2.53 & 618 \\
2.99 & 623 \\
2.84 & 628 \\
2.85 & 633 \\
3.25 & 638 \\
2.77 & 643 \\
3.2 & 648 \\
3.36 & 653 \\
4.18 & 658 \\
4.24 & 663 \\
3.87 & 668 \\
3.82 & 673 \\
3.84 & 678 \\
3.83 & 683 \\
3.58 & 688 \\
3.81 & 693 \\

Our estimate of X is 3.13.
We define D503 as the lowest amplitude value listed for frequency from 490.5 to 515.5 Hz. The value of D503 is 2.37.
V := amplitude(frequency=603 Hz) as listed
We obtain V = 2.79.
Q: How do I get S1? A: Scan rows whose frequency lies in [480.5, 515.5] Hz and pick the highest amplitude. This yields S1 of 2.78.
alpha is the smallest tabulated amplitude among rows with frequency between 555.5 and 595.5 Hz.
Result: 2.62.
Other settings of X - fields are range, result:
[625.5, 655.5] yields 3.36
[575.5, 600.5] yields 3.15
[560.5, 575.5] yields 3.01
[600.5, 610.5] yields 2.85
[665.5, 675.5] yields 3.87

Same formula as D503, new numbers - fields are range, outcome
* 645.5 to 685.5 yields 3.2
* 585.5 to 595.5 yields 2.96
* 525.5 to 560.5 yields 2.53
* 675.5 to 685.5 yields 3.83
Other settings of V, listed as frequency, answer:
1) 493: 2.67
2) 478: 2.66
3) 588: 2.96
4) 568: 2.92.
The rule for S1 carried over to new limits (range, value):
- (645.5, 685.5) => 4.24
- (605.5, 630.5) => 2.99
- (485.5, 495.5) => 2.67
